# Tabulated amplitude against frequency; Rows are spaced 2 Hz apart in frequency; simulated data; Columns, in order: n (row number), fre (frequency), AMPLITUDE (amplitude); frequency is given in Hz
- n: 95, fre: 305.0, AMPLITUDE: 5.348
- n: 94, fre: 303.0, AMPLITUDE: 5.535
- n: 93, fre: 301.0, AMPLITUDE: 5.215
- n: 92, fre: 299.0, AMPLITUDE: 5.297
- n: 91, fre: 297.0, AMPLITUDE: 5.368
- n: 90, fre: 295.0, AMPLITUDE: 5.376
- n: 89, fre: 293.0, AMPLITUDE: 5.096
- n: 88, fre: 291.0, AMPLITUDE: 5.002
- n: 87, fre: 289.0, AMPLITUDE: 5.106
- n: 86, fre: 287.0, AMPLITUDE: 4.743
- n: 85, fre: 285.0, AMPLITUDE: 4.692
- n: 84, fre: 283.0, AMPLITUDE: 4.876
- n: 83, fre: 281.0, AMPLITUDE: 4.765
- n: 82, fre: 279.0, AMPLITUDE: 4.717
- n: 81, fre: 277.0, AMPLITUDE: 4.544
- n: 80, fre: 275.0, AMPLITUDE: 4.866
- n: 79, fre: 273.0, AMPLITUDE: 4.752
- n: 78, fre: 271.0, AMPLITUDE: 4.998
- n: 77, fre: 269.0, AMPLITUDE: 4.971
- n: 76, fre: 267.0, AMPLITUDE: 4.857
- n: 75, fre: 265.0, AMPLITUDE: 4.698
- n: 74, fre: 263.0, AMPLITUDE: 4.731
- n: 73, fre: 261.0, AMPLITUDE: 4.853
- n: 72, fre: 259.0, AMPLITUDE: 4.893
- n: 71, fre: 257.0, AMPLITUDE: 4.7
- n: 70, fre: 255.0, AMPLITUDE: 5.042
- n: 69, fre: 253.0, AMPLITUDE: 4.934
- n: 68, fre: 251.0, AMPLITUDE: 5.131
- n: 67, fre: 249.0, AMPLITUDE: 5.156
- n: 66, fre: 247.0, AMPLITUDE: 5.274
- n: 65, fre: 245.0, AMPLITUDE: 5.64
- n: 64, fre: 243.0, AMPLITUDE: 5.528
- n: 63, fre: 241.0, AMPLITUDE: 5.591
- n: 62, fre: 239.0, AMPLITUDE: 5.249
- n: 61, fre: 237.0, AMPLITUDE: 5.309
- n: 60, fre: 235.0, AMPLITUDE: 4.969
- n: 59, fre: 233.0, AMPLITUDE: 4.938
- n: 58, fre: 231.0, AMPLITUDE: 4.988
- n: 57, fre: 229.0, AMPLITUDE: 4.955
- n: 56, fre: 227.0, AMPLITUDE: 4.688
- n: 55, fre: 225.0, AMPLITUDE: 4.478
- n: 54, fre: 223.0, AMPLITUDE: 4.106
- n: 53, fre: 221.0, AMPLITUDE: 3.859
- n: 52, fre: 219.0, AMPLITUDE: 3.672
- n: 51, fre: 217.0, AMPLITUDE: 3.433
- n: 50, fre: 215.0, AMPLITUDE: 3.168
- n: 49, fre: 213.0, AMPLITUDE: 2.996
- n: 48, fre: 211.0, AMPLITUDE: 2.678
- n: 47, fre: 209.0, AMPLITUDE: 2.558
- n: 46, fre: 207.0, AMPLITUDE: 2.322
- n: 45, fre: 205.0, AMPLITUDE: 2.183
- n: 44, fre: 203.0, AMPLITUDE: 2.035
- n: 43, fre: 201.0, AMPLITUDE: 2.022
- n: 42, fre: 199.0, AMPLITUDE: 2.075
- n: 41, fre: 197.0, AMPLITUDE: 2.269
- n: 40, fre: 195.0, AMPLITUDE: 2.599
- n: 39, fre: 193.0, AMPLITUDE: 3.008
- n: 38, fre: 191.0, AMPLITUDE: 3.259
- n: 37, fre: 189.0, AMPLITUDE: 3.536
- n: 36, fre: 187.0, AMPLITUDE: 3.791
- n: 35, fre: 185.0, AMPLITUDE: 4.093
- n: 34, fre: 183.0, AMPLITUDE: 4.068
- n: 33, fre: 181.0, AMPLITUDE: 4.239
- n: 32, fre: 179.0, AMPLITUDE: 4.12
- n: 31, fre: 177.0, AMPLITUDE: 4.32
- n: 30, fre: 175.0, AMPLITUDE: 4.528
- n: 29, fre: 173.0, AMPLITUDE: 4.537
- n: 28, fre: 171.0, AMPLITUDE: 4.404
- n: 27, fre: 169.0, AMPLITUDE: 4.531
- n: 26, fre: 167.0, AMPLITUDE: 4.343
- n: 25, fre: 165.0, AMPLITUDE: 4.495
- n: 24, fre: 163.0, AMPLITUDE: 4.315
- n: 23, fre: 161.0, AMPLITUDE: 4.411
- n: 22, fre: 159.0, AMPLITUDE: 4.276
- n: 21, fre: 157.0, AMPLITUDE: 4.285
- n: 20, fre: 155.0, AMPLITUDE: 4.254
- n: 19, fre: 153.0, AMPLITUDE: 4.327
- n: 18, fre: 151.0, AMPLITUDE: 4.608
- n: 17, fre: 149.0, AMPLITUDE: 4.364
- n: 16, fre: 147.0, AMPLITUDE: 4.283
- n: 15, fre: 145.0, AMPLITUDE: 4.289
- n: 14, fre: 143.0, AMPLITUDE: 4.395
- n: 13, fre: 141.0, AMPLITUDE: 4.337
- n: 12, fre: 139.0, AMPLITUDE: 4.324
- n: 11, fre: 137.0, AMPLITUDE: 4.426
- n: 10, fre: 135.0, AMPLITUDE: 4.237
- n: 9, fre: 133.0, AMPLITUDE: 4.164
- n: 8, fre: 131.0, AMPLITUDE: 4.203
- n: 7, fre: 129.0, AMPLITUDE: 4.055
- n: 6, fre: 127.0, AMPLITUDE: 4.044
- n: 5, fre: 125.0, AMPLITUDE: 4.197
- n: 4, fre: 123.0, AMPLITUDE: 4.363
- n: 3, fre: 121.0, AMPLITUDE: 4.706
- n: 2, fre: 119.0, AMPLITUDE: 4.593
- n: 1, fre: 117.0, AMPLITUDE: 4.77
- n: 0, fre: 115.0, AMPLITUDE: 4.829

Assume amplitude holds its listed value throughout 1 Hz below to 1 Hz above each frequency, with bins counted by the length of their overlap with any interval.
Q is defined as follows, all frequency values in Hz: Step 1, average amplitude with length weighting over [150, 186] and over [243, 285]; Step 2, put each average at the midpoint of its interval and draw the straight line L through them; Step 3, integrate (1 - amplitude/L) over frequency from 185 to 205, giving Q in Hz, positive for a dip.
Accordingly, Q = 7.67 Hz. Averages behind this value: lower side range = 4.34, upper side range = 4.93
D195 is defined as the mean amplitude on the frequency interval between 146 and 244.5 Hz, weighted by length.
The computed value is 3.95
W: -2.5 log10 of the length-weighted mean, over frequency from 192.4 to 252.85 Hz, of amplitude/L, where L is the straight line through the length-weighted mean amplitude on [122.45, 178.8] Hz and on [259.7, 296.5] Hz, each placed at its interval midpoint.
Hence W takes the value 0.19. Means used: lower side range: 4.33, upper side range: 4.88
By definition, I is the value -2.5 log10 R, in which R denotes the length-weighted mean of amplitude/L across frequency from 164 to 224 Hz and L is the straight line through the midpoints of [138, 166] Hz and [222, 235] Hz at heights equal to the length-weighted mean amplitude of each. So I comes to 0.30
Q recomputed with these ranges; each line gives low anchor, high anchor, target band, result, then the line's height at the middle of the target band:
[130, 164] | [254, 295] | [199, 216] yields 7.8 Hz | 4.58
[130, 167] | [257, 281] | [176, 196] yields 3.5 Hz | 4.48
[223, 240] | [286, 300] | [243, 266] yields -0.2 Hz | 4.99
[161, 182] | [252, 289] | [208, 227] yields 4.5 Hz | 4.59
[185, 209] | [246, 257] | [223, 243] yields -3.4 Hz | 4.27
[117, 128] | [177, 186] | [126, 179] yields -0.7 Hz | 4.28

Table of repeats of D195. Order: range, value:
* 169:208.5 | 3.36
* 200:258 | 4.19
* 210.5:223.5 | 3.42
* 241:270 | 5.05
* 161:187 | 4.31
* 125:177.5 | 4.33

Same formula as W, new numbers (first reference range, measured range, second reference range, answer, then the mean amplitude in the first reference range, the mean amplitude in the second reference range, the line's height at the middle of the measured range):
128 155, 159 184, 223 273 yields 0.04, 4.31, 5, 4.5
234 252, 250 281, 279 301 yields 0.07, 5.32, 5.03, 5.18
